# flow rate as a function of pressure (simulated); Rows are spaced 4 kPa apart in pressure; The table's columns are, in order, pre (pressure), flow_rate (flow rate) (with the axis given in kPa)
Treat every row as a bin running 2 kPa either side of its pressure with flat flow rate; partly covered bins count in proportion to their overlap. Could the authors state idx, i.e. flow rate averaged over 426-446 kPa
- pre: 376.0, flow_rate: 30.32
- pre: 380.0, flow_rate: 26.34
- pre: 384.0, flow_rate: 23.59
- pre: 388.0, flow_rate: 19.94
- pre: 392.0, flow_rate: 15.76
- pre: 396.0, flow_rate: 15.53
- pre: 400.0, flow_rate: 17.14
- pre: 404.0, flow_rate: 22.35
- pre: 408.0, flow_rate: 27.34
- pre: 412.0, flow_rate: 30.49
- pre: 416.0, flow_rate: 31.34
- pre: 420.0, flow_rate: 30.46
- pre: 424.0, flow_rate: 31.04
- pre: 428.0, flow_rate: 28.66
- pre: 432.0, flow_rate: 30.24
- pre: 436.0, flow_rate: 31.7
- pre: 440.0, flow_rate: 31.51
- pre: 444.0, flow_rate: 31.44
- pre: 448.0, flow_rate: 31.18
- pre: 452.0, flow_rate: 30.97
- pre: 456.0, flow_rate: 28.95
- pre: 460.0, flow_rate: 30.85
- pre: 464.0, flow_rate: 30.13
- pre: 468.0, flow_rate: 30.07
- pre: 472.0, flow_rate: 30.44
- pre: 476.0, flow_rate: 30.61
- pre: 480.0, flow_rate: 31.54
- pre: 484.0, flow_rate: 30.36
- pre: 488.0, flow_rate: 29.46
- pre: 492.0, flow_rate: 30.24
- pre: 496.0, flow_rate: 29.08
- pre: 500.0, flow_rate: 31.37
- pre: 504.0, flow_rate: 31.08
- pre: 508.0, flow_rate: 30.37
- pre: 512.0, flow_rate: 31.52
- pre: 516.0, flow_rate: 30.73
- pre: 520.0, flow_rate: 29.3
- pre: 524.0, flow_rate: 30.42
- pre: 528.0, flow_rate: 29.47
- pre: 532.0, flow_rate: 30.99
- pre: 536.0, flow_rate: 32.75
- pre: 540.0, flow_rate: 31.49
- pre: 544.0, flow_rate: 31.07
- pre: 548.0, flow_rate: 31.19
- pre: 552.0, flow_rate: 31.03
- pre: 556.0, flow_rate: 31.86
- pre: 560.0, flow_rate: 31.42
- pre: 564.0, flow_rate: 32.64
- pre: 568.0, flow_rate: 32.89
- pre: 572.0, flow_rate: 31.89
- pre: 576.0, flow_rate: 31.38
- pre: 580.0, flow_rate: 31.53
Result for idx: 30.7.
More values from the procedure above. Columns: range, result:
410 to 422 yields 30.8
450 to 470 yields 30.2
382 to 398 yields 18.7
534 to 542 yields 32.1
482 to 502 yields 30.1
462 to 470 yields 30.1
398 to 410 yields 22.3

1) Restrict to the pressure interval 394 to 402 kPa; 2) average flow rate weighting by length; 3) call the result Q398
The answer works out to 16.3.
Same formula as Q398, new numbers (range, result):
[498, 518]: 31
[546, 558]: 31.4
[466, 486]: 30.6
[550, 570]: 32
